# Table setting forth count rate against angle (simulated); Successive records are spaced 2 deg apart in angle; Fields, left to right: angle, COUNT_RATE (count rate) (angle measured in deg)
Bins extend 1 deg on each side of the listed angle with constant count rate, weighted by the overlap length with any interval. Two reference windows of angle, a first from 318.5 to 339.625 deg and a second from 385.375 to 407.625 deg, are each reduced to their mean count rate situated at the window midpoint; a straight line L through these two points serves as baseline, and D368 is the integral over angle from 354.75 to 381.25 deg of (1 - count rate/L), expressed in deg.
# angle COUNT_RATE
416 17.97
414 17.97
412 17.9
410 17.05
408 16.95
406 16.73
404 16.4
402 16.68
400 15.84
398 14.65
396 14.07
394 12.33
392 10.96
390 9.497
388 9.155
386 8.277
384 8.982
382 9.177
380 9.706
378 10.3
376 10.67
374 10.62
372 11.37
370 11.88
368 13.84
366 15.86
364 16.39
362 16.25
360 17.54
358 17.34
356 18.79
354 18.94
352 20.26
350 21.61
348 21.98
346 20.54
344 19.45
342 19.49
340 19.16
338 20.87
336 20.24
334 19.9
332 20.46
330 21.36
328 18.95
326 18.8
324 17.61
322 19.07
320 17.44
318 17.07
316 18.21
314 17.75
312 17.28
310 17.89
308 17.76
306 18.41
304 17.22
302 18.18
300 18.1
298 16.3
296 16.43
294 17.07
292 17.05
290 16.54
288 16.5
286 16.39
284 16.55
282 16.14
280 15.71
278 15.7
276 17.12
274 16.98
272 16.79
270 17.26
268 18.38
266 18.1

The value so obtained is 3.5 deg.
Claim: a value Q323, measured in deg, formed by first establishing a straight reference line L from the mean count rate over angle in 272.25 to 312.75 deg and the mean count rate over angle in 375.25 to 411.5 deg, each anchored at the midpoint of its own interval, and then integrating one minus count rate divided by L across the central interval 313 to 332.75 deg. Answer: -3.76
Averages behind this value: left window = 17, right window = 12.7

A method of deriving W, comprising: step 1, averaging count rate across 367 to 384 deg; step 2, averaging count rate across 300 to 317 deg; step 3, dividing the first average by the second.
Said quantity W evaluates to 0.61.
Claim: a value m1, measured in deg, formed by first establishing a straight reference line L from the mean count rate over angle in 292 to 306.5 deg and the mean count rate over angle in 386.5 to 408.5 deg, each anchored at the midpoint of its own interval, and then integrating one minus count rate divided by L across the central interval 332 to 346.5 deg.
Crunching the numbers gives -3.7 deg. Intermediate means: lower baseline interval 17.3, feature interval 20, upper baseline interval 13.7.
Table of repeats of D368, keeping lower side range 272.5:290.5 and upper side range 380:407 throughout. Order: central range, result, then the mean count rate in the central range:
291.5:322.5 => -4.1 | 17.6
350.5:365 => -4.6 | 18.1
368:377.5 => 1.3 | 11.4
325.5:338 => -4.7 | 20.1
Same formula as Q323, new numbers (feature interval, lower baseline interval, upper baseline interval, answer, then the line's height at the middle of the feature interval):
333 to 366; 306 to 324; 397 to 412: -3.61 deg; 17.3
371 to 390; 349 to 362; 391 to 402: 7.25 deg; 15.8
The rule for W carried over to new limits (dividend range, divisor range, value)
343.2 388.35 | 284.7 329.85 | 0.84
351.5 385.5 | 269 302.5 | 0.83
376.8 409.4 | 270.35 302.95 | 0.75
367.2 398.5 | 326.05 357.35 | 0.54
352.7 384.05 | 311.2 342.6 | 0.73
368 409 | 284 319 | 0.71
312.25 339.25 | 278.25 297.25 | 1.16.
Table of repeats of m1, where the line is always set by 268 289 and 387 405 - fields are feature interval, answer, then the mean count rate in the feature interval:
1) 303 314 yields -1.4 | 17.7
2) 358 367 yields -1.5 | 16.6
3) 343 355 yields -4.8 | 20.5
